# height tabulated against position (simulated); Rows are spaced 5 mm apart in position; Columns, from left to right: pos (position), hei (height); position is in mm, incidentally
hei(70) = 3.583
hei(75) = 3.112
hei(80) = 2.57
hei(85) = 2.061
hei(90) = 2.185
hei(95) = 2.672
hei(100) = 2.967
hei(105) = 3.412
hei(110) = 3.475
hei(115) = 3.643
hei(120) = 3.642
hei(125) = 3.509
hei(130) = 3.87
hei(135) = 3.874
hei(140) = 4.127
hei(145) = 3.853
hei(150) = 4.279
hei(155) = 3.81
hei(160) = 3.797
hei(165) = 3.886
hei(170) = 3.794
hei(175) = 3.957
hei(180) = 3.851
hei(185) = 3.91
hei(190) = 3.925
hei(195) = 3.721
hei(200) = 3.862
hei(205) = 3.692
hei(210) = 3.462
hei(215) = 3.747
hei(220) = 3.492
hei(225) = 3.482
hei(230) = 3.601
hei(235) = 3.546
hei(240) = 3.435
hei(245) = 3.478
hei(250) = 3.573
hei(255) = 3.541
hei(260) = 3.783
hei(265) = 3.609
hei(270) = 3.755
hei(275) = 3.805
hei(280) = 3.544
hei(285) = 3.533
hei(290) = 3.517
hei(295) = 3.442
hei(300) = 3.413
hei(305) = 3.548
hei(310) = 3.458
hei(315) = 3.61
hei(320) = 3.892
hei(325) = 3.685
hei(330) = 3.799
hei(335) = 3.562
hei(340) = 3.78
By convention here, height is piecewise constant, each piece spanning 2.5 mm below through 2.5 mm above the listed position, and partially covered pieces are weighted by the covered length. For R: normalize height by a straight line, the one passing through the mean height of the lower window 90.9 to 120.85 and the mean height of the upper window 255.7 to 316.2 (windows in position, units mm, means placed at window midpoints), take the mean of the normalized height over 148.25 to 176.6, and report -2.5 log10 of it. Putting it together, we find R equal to -0.17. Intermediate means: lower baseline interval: 3.22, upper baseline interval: 3.58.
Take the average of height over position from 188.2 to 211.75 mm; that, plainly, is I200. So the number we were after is 3.74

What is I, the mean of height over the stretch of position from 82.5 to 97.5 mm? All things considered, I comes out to 2.31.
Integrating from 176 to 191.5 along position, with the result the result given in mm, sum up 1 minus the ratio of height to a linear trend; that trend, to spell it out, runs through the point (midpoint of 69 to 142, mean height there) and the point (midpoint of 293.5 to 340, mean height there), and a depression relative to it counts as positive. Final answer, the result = -2.4 mm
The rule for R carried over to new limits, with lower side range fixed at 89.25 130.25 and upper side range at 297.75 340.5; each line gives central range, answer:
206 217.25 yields -0.05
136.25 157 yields -0.20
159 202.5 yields -0.14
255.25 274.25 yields -0.05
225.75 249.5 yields -0.01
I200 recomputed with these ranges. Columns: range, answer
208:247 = 3.53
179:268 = 3.65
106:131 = 3.6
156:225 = 3.77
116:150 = 3.84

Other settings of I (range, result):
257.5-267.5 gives 3.7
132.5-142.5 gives 4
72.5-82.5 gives 2.84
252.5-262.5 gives 3.66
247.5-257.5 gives 3.56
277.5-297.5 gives 3.51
